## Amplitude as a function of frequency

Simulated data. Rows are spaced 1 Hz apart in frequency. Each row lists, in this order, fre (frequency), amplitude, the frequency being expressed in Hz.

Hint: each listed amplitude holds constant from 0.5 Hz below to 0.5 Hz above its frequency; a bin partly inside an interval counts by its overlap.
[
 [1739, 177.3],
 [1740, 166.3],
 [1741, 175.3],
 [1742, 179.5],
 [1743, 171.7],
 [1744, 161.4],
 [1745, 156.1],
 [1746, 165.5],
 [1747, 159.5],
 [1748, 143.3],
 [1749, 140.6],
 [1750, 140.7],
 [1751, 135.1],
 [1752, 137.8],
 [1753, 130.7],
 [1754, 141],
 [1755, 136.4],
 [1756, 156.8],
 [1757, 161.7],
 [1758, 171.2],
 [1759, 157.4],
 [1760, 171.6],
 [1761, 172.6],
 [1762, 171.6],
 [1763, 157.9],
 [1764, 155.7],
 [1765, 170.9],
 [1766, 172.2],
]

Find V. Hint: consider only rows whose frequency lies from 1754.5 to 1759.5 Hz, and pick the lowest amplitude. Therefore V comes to 136.4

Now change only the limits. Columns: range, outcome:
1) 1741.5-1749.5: 140.6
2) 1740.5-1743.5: 171.7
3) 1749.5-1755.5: 130.7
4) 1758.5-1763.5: 157.4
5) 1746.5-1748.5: 143.3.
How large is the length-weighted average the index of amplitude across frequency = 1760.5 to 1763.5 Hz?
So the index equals 167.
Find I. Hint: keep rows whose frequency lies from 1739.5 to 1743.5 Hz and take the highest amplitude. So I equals 179.5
